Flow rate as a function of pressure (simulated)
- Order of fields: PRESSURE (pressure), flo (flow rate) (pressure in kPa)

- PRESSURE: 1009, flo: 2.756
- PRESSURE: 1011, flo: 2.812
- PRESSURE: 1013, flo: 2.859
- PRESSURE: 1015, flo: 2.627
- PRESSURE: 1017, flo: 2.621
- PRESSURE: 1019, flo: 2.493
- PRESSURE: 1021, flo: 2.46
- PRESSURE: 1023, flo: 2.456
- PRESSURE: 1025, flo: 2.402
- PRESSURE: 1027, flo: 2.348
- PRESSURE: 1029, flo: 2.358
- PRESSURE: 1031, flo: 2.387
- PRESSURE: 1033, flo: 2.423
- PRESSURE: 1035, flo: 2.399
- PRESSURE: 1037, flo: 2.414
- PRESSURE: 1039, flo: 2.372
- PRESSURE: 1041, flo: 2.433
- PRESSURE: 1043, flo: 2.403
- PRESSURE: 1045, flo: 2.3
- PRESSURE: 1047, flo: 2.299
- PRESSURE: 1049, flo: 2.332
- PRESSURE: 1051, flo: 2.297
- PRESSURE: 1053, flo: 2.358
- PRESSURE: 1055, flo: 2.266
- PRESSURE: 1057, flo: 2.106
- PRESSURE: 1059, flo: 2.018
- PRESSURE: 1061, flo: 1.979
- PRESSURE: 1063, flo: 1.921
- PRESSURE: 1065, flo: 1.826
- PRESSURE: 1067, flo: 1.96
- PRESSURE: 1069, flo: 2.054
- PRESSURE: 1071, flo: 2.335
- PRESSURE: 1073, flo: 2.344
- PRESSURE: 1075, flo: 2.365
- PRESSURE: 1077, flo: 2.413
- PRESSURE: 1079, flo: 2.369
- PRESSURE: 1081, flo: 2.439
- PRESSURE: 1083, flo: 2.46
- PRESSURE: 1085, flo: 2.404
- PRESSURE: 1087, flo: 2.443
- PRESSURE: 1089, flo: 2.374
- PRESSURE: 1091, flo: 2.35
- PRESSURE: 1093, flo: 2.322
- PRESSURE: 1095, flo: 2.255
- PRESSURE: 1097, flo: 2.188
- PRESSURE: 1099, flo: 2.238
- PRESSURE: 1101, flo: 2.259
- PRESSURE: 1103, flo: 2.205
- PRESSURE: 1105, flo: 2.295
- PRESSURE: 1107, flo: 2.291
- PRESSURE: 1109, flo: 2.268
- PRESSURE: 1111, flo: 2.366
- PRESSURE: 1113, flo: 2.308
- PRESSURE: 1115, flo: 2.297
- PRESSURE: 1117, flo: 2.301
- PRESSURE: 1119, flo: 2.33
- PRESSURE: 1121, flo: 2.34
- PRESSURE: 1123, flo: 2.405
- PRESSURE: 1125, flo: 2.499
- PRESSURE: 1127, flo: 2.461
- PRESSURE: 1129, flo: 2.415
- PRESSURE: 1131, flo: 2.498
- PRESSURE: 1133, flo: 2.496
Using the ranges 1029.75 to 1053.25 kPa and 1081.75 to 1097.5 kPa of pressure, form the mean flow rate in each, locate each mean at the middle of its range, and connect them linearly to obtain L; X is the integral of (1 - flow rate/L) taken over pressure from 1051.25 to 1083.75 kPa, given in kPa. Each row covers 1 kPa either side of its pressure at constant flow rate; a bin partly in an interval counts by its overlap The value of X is 2.2 kPa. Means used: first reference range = 2.37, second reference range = 2.36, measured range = 2.2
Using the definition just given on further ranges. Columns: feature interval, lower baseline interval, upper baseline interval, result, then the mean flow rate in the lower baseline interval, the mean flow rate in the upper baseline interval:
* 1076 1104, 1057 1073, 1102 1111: -2.0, 2.04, 2.28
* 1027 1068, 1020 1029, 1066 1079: 1.6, 2.41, 2.25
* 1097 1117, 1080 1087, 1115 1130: 1.1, 2.44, 2.39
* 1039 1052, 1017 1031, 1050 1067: -0.8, 2.43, 2.09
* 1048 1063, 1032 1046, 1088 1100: 1.2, 2.39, 2.29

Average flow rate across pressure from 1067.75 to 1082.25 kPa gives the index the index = 2.33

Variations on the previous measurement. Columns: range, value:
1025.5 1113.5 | 2.29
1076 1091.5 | 2.41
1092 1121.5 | 2.28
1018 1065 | 2.3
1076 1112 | 2.33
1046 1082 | 2.2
